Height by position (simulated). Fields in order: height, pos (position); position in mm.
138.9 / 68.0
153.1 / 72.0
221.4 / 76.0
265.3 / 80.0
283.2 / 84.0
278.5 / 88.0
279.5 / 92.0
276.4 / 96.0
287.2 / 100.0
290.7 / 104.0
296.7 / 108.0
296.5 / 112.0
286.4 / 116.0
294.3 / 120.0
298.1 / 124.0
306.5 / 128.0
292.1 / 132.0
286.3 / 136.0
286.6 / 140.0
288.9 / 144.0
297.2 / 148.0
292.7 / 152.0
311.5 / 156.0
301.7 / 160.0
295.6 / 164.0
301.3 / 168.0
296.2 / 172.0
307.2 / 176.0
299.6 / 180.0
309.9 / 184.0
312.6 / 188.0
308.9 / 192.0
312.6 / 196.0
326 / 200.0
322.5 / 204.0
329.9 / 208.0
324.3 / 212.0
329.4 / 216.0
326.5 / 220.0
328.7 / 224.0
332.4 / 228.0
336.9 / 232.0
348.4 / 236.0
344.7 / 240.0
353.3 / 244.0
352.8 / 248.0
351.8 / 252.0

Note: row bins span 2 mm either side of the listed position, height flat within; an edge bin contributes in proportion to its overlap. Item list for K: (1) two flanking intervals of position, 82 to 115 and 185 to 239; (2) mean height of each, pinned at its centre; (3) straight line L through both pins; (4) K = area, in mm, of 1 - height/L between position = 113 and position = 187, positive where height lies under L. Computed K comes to 1.6 mm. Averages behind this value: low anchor 286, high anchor 326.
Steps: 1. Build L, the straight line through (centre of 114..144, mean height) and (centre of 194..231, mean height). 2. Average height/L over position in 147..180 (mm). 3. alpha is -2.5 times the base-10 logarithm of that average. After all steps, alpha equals 0.02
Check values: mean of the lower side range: 293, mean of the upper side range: 326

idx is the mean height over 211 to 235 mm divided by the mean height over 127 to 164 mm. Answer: 1.12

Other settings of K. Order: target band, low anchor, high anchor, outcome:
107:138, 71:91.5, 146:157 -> -1.87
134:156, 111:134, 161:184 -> 0.43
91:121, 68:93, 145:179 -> -3.74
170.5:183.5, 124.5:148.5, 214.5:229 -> 0.33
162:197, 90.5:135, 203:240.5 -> 1.29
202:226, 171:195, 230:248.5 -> 0.13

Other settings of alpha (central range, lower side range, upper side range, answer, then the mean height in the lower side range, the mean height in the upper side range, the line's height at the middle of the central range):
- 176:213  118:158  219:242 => 0.018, 295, 337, 321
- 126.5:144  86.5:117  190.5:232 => 0.023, 287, 325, 298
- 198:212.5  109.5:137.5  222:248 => 0.011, 294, 342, 329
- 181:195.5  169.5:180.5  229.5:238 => 0.002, 301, 342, 310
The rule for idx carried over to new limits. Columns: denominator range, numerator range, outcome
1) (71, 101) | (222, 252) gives 1.33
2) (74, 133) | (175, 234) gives 1.13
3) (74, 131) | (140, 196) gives 1.07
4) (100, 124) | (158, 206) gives 1.05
